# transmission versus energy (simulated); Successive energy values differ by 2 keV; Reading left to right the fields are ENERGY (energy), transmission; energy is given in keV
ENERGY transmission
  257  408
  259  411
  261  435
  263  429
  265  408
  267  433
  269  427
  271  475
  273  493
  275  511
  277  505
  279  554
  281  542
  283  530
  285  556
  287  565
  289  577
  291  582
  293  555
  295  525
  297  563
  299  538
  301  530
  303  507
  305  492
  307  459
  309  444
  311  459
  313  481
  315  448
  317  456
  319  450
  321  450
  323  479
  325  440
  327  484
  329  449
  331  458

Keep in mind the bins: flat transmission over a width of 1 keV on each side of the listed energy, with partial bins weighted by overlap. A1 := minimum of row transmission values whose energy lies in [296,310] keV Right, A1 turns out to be 444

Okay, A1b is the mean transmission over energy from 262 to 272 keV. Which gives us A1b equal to 434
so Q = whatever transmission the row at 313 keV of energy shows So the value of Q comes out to 481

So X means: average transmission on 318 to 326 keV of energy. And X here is 455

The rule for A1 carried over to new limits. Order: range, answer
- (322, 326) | 440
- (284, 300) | 525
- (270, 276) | 475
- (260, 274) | 408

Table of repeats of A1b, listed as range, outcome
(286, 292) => 575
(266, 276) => 468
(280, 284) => 536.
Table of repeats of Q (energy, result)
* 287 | 565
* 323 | 479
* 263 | 429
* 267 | 433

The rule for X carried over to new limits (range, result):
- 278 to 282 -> 548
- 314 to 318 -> 452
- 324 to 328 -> 462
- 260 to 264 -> 432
